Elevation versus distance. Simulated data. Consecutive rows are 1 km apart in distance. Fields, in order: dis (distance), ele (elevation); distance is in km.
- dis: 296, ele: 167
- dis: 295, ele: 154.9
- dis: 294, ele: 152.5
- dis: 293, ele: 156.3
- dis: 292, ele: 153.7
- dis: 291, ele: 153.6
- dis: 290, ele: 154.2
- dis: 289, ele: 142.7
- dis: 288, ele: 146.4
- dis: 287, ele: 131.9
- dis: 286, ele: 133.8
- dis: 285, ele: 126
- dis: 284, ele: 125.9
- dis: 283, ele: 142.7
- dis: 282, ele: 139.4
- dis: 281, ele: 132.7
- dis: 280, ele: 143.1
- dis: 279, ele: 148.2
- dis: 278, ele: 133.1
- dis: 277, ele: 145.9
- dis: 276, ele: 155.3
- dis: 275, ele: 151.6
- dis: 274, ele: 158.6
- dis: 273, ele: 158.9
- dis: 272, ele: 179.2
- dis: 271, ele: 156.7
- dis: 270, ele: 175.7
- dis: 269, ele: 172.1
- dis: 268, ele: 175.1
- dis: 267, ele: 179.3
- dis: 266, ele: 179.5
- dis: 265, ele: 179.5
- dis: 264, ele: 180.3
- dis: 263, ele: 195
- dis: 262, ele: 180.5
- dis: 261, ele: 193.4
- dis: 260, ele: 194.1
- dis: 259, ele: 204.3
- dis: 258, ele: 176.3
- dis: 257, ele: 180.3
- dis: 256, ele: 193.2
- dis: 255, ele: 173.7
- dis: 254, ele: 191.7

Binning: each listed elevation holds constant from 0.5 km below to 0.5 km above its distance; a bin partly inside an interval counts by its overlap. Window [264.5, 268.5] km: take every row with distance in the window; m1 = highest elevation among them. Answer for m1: 179.5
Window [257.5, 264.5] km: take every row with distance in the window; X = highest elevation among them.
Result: 204.3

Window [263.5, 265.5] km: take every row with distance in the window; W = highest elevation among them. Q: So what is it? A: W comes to 180.3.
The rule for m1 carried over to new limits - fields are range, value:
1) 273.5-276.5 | 158.6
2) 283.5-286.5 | 133.8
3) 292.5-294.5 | 156.3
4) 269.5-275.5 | 179.2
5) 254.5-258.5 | 193.2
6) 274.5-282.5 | 155.3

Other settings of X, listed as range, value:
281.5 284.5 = 142.7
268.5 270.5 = 175.7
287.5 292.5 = 154.2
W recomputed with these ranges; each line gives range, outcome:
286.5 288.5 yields 146.4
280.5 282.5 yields 139.4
